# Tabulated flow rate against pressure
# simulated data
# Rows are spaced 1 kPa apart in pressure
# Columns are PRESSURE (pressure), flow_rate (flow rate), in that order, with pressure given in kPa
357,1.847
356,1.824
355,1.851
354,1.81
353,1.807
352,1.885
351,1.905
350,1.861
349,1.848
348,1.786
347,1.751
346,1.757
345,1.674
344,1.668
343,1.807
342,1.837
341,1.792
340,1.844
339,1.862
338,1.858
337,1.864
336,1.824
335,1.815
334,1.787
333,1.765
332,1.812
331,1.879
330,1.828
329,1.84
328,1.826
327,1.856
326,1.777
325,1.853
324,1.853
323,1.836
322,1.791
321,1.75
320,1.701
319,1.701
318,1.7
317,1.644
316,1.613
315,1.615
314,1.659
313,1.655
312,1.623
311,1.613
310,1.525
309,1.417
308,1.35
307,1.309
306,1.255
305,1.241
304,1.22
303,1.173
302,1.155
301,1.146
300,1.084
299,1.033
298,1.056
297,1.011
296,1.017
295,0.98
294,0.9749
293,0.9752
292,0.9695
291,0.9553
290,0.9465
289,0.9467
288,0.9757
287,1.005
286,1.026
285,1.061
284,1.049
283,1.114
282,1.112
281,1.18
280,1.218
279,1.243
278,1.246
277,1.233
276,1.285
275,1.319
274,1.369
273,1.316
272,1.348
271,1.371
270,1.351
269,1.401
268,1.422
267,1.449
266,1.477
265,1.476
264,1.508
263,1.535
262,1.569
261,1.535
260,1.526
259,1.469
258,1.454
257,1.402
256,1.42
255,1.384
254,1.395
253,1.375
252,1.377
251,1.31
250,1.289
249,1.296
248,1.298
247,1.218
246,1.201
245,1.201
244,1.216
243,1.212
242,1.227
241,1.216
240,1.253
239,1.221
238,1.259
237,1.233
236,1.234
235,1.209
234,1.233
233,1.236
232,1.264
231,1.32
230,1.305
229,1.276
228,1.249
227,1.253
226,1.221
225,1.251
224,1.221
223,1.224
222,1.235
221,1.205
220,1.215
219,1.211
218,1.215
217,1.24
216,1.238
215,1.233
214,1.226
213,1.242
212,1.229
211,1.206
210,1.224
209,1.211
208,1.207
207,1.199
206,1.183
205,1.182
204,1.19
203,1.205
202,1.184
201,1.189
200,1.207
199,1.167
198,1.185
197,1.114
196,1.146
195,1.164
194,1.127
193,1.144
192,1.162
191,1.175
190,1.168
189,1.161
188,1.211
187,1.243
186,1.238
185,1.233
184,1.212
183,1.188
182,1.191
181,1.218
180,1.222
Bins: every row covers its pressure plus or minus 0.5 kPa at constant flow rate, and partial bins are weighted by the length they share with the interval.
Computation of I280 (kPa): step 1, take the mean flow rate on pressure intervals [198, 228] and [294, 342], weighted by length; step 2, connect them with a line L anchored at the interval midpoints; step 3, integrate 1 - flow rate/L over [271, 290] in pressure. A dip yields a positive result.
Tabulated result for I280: 3.6 kPa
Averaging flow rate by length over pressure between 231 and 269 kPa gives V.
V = 1.34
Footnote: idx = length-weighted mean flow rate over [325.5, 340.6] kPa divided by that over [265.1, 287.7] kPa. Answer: 1.46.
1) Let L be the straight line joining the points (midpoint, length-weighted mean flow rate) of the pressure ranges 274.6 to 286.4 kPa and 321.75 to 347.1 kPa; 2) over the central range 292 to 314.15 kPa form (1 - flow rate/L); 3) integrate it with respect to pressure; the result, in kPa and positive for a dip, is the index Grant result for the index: 3.3 kPa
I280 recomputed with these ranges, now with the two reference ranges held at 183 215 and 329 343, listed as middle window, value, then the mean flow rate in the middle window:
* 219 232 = 0.7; 1.25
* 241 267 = 1.4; 1.37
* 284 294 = 3.9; 0.987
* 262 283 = 2.6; 1.34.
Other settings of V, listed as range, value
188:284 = 1.27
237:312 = 1.26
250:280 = 1.39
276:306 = 1.09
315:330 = 1.76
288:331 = 1.42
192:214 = 1.19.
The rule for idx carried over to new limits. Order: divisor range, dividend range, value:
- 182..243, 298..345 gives 1.34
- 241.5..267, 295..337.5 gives 1.13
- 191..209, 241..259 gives 1.12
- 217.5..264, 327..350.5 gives 1.39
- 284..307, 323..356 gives 1.72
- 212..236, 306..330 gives 1.35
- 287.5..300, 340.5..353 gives 1.81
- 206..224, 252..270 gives 1.19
